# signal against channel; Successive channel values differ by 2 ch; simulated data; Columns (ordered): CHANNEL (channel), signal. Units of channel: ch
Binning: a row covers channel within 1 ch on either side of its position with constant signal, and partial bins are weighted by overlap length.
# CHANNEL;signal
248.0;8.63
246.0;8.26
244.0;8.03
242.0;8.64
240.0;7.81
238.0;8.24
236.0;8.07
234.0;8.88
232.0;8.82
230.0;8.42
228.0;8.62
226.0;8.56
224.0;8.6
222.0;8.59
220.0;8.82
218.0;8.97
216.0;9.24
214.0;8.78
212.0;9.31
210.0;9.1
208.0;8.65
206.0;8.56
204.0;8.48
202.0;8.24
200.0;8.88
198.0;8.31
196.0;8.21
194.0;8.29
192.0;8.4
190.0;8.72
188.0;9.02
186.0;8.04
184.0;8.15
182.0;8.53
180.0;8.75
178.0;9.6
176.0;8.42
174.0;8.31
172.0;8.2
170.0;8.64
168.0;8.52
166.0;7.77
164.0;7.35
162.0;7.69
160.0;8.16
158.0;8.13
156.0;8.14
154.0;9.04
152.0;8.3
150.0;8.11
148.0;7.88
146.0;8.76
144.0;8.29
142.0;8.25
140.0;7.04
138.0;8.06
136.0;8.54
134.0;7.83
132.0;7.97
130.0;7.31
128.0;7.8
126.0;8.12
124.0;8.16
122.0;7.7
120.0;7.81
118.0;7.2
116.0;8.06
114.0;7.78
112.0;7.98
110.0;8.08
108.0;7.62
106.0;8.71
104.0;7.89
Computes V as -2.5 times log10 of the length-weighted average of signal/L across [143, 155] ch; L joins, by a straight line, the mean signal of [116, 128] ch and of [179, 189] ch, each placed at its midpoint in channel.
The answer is -0.037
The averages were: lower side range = 7.82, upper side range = 8.5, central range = 8.4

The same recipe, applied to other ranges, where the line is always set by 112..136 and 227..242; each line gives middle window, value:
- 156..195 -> -0.03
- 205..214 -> -0.08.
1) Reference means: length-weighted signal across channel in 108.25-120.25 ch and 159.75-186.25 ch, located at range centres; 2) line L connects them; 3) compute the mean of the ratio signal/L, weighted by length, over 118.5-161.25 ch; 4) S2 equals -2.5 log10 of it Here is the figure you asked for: 0.00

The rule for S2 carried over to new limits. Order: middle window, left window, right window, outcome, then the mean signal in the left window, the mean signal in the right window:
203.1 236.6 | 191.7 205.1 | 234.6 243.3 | -0.06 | 8.4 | 8.22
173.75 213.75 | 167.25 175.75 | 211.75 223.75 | 0.01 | 8.41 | 8.91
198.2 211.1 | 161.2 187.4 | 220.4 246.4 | -0.03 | 8.32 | 8.44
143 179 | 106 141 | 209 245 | -0.02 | 7.85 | 8.64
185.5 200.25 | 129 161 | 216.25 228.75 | 0.00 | 8.11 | 8.73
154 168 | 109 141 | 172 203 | 0.03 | 7.84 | 8.51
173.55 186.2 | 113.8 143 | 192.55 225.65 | -0.03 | 7.84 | 8.68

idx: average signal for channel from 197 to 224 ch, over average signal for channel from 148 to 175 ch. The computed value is 1.1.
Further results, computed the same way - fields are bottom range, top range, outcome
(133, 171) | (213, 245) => 1.05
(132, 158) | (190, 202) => 1.03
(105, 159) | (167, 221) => 1.08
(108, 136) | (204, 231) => 1.12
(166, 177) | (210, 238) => 1.05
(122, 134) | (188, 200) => 1.08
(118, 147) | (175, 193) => 1.09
